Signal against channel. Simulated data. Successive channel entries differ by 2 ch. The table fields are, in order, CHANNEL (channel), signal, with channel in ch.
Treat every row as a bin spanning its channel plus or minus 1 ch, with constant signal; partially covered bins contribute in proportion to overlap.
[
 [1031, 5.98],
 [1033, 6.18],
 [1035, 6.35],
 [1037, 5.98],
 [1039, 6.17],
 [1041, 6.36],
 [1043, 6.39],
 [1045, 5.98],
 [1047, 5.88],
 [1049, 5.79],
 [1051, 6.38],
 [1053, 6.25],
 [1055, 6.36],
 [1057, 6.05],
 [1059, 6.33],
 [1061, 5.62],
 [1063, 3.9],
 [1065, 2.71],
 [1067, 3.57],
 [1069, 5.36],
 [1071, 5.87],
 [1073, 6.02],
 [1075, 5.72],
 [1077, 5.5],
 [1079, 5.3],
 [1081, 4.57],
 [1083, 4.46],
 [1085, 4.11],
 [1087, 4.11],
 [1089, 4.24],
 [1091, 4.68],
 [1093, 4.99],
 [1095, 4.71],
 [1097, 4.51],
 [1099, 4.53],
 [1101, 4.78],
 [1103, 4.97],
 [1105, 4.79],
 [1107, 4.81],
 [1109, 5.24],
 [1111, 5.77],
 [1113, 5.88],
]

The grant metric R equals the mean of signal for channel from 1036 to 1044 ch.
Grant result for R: 6.23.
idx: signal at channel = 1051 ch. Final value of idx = 6.38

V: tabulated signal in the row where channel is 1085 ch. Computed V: 4.11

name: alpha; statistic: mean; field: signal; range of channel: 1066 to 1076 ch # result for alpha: 5.31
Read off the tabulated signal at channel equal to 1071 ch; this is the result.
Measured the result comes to 5.87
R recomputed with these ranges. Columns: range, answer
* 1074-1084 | 5.11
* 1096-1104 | 4.7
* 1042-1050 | 6.01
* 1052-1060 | 6.25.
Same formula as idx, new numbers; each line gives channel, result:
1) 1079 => 5.3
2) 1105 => 4.79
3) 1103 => 4.97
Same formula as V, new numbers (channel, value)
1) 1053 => 6.25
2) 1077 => 5.5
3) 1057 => 6.05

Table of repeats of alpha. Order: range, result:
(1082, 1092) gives 4.32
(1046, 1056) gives 6.13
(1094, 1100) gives 4.58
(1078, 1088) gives 4.51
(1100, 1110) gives 4.92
